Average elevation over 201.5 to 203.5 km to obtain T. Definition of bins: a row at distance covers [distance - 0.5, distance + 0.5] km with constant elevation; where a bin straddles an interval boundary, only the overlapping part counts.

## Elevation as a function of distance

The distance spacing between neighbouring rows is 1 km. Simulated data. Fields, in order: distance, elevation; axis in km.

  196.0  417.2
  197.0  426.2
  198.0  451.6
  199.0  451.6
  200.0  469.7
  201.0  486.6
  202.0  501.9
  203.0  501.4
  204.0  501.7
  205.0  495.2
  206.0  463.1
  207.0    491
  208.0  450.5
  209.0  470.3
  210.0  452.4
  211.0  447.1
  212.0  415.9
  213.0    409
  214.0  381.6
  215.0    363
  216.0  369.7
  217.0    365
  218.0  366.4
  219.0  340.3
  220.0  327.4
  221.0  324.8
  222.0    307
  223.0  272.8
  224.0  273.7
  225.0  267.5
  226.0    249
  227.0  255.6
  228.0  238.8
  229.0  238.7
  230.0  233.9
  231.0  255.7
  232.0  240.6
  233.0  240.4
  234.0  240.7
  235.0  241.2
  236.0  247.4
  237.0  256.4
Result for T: 502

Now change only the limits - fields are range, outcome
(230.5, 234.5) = 244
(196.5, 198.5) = 439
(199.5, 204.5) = 492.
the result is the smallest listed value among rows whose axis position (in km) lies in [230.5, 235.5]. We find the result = 240.4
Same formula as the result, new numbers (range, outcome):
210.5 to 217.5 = 363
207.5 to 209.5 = 450.5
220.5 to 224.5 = 272.8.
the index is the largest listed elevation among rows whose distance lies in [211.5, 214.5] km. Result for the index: 415.9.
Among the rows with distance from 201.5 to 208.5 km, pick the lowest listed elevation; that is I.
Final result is 450.5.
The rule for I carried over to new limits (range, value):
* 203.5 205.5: 495.2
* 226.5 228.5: 238.8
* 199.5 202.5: 469.7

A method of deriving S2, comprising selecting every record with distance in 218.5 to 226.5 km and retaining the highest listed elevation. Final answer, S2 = 340.3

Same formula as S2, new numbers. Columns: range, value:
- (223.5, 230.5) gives 273.7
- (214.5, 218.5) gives 369.7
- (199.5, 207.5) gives 501.9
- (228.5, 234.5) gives 255.7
